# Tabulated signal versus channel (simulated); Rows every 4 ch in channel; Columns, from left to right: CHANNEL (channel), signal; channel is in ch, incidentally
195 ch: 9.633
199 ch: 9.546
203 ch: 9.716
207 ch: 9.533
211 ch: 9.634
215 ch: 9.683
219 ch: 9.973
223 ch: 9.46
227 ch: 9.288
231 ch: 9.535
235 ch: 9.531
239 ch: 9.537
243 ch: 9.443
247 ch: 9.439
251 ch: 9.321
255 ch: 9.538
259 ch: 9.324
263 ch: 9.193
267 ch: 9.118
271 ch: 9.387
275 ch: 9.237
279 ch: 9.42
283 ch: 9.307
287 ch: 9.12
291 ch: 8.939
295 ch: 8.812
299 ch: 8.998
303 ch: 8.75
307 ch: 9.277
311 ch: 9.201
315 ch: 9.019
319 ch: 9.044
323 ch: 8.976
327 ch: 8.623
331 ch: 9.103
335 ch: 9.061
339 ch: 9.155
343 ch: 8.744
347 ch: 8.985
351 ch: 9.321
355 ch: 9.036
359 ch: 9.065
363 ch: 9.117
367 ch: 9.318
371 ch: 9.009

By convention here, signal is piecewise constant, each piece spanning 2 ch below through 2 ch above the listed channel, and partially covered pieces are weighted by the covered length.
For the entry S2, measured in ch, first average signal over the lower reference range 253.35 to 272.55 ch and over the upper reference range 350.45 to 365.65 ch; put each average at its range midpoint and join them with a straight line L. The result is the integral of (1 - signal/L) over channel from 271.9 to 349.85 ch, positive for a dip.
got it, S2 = 1.4 ch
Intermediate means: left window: 9.31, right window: 9.12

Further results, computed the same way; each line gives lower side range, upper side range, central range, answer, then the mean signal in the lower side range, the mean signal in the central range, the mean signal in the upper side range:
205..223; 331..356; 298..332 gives 0.7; 9.68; 9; 9.06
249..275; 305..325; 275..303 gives 0.4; 9.31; 9.08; 9.1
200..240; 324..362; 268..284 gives 0.0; 9.59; 9.33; 9.01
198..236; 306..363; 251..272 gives 0.2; 9.59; 9.31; 9.04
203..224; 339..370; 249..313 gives 1.4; 9.67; 9.18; 9.09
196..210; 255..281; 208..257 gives -0.3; 9.6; 9.53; 9.3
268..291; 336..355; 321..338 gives 0.3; 9.26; 8.95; 9.05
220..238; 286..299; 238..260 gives -0.3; 9.49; 9.43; 8.95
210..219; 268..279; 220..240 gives 0.3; 9.73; 9.49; 9.31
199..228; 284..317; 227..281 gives -0.2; 9.62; 9.38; 9.02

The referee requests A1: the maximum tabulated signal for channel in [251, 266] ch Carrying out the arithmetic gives 9.538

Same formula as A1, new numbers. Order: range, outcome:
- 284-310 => 9.277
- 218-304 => 9.973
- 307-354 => 9.321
